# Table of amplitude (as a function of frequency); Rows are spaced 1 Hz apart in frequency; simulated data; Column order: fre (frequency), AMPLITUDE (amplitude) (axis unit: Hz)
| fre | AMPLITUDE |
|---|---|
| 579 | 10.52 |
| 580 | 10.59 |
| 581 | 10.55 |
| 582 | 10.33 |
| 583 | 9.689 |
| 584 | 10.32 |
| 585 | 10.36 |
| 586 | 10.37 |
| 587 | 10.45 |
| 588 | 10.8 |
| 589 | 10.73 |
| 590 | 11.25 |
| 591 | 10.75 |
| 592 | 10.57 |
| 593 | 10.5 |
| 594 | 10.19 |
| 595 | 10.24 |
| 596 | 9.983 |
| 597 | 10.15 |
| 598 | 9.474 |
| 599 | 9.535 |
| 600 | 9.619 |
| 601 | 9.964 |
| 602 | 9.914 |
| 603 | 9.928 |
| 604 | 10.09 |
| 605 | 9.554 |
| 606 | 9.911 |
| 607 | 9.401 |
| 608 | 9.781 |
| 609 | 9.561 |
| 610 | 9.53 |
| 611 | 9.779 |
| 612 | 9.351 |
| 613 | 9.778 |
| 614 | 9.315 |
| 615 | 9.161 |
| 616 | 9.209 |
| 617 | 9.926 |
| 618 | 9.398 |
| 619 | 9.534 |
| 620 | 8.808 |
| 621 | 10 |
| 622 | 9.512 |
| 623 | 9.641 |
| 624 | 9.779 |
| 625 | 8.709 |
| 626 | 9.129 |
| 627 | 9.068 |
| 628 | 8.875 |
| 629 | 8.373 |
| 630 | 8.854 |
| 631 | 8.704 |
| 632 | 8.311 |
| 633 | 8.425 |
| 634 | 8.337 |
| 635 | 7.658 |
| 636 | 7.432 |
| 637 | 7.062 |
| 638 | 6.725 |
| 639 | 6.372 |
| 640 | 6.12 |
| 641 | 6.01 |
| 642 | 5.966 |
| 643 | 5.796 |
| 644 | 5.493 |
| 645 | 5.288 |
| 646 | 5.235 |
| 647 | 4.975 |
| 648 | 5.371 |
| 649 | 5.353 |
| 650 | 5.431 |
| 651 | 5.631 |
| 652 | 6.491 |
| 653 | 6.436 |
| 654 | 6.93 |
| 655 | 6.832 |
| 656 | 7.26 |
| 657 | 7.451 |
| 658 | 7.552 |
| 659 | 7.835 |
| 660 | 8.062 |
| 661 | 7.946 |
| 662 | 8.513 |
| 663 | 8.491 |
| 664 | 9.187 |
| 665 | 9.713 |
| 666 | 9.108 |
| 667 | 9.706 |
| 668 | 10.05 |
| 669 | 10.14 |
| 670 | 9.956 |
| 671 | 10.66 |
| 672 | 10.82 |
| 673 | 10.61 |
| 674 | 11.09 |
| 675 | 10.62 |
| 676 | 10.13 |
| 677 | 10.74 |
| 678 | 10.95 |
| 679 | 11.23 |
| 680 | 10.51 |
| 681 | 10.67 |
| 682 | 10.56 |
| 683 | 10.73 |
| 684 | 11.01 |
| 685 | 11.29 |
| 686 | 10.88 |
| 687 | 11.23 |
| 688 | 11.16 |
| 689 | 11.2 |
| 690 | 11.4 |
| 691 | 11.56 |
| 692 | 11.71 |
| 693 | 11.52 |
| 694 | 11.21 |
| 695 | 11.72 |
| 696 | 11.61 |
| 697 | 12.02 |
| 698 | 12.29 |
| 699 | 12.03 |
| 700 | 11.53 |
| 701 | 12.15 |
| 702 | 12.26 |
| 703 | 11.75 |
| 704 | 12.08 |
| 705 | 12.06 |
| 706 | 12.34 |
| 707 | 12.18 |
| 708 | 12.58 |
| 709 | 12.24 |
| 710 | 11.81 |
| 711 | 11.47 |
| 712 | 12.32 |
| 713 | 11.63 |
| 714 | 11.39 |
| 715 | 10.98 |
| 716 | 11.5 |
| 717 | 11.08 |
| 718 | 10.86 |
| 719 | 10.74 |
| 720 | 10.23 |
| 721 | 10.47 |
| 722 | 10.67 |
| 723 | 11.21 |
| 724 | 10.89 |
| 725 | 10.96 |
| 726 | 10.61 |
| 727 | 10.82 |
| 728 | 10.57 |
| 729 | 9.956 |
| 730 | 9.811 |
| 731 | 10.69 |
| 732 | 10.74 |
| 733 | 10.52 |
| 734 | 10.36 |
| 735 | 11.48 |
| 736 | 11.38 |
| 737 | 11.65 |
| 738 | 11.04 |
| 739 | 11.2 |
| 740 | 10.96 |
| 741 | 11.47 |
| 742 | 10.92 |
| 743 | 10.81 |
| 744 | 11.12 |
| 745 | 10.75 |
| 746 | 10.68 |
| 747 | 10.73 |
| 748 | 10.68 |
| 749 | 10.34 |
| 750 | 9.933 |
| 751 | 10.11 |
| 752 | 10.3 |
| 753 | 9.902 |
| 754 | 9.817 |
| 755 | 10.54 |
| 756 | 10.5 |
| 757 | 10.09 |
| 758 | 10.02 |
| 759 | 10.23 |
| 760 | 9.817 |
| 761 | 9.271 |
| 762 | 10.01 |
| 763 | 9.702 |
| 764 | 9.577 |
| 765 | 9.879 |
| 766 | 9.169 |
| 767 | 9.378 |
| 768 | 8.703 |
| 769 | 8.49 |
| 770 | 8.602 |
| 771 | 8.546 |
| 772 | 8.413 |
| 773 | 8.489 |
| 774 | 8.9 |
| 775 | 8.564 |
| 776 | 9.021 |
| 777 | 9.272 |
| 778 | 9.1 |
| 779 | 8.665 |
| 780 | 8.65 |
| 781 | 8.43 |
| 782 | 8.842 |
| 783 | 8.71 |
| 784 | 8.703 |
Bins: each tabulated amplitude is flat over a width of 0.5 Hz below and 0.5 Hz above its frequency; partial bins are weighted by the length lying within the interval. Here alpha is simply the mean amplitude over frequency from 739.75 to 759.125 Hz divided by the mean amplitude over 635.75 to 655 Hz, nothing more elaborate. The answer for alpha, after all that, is 1.7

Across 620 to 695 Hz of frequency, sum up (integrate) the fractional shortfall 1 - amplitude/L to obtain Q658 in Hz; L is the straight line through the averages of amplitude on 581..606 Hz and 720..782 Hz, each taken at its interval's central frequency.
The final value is 10.0 Hz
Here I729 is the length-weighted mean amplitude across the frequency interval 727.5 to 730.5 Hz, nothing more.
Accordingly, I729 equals 10.1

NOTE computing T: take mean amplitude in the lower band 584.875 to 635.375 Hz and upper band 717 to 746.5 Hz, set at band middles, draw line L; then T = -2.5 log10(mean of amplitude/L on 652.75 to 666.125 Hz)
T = 0.26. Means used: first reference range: 9.61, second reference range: 10.8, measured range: 7.95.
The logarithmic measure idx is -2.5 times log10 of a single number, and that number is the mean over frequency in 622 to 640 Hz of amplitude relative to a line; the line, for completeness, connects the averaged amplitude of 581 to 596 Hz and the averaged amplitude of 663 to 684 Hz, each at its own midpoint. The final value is 0.25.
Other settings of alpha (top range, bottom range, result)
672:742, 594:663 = 1.36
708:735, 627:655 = 1.62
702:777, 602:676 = 1.25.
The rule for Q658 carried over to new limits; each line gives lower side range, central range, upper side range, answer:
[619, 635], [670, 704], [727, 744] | -4.16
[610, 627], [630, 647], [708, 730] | 5.11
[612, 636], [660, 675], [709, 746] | 0.27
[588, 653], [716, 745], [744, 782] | -4.67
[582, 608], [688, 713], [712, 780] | -4.06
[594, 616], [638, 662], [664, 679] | 8.83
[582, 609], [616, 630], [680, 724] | 1.60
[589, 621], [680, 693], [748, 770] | -1.72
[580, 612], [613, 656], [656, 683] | 9.82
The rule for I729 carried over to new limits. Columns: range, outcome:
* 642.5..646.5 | 5.45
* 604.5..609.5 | 9.64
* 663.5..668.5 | 9.55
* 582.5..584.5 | 10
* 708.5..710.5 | 12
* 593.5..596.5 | 10.1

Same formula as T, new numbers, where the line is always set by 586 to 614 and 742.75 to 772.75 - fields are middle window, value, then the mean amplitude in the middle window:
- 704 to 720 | -0.18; 11.6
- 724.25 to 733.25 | -0.07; 10.5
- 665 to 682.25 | -0.05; 10.4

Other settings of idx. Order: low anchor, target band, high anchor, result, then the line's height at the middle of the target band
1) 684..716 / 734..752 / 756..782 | -0.08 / 10.1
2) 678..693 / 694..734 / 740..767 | -0.06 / 10.7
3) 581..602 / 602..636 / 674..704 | 0.14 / 10.6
